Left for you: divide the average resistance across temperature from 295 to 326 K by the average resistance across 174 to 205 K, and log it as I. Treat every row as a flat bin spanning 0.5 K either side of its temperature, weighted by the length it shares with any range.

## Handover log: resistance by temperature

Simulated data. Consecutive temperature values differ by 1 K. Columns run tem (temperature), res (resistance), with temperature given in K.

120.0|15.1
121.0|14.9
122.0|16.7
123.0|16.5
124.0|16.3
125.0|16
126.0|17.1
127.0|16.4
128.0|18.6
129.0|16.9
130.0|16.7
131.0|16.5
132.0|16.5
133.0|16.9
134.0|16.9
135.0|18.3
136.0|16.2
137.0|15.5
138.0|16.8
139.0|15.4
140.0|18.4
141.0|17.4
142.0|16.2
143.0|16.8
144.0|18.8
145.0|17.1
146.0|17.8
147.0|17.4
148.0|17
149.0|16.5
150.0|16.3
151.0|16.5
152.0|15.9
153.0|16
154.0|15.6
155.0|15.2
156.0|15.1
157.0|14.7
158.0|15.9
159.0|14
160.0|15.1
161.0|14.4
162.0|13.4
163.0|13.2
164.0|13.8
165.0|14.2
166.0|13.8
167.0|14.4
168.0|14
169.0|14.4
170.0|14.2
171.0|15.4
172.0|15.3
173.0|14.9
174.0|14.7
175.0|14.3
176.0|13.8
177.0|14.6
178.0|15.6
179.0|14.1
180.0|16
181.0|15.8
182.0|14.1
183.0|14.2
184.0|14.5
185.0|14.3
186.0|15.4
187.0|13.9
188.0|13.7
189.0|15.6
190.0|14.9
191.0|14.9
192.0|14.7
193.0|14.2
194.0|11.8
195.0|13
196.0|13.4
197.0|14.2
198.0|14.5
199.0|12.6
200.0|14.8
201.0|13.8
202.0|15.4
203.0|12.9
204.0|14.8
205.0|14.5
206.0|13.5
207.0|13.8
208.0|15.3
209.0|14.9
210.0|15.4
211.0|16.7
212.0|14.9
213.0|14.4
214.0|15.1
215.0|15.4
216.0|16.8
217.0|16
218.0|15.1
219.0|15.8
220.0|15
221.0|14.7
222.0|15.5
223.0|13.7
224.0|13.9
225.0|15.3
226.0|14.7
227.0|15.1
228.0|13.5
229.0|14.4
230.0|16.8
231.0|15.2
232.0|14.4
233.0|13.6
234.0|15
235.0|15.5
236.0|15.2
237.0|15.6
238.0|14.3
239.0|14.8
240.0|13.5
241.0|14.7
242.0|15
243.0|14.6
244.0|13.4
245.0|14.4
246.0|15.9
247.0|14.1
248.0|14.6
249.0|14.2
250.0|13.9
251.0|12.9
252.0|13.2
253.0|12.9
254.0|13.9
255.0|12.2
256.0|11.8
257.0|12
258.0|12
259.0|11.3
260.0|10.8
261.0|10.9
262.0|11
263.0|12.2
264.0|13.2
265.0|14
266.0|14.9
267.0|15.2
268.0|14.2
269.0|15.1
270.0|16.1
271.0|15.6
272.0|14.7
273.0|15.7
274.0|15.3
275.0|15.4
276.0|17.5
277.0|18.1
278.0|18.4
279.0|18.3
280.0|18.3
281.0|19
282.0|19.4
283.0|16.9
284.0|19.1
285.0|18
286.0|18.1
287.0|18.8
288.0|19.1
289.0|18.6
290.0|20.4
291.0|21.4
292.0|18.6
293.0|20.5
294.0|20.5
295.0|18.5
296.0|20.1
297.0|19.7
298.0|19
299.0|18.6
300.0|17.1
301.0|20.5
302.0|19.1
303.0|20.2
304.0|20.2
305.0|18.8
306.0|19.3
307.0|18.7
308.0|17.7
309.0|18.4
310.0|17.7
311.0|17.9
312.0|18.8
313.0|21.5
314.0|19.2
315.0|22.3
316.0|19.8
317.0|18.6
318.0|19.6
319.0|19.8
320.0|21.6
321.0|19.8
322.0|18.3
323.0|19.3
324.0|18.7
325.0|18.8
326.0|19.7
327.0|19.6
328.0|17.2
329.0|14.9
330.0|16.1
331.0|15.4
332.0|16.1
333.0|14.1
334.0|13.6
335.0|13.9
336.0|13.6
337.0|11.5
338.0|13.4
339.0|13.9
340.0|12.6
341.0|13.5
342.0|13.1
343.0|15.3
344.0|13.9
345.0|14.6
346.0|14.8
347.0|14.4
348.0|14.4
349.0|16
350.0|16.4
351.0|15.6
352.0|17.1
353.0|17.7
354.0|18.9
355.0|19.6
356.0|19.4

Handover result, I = 1.35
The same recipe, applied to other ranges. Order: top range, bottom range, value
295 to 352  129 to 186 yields 1.11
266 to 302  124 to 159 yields 1.08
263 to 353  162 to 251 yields 1.19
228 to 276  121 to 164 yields 0.86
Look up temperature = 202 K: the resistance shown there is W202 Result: 15.4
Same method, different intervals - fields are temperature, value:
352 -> 17.1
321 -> 19.8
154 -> 15.6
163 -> 13.2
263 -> 12.2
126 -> 17.1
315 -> 22.3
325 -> 18.8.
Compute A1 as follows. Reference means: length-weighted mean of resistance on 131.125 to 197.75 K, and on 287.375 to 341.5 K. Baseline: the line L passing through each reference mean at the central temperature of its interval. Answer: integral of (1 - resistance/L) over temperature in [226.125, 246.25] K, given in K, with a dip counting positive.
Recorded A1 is 2.3 K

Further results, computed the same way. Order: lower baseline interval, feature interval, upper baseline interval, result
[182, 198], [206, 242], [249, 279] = -2.1 K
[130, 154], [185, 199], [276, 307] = 2.7 K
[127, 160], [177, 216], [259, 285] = 3.8 K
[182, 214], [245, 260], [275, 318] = 3.3 K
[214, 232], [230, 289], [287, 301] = 7.9 K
